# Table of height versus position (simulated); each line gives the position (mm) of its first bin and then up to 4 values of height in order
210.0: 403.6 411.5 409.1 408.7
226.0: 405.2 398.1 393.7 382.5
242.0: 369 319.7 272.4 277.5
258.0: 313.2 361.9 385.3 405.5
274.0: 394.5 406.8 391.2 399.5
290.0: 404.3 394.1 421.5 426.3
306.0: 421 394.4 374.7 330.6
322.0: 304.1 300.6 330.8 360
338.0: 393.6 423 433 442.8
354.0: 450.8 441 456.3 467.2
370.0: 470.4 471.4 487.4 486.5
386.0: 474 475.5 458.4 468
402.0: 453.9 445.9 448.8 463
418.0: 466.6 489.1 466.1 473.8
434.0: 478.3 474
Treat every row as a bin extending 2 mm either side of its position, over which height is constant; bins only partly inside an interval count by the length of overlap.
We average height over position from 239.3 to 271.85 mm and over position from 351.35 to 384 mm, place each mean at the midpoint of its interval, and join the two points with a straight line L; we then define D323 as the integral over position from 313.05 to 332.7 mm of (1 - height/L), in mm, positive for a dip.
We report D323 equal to 4.2 mm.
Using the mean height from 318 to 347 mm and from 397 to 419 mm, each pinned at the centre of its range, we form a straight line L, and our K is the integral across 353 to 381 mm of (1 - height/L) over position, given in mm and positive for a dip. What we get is -4.2 mm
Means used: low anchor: 359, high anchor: 457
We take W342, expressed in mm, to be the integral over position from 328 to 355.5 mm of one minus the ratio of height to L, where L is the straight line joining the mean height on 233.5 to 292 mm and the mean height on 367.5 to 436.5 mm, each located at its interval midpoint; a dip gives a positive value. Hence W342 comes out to 1.3 mm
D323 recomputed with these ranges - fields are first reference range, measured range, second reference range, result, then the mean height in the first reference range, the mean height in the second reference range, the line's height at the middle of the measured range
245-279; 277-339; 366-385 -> 3.1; 348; 477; 400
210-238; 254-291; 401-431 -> 3.5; 403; 463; 418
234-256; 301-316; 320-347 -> -2.1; 331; 361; 352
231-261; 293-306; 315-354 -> -2.1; 336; 373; 358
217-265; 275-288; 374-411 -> -0.4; 359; 467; 388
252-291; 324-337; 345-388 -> 2.8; 373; 463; 429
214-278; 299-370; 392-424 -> 3.5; 369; 462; 420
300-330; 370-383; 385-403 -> -1.1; 362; 466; 443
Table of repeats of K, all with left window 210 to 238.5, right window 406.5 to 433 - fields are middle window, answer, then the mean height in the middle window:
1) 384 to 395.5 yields -0.3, 470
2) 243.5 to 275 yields 5.7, 340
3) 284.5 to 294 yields 0.5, 400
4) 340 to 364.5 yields 0.2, 442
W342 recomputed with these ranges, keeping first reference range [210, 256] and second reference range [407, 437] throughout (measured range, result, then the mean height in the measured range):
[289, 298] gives -0.05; 404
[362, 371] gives -0.54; 466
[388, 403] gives -0.32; 465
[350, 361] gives -0.32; 446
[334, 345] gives 0.61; 402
